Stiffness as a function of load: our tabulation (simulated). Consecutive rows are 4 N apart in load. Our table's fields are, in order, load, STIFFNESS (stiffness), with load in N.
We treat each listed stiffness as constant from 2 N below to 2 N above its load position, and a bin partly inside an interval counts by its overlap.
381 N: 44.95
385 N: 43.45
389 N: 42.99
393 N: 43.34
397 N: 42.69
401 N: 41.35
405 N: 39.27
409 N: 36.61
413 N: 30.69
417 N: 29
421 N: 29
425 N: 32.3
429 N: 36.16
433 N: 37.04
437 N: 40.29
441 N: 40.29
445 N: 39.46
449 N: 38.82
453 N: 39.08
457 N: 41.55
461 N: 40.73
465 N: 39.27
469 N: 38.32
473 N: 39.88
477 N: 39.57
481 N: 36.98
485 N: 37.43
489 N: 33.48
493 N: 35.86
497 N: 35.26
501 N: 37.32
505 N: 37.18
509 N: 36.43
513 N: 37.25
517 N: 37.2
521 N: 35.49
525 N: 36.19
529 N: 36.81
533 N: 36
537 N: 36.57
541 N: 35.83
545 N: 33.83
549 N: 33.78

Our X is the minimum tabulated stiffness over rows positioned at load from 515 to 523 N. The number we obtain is 35.49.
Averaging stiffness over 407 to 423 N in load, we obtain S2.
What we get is 31.3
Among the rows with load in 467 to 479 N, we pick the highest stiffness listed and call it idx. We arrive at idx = 39.88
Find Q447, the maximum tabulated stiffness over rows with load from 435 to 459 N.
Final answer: 41.55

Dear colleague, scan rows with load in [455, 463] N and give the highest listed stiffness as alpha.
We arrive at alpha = 41.55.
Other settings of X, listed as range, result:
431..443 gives 37.04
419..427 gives 29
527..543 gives 35.83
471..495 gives 33.48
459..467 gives 39.27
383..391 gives 42.99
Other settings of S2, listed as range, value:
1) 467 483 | 38.7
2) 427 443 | 38.4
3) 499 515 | 37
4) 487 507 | 35.8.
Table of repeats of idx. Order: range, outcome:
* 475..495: 39.57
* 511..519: 37.25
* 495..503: 37.32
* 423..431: 36.16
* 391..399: 43.34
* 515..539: 37.2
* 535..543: 36.57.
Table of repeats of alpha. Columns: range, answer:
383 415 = 43.45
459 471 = 40.73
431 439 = 40.29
